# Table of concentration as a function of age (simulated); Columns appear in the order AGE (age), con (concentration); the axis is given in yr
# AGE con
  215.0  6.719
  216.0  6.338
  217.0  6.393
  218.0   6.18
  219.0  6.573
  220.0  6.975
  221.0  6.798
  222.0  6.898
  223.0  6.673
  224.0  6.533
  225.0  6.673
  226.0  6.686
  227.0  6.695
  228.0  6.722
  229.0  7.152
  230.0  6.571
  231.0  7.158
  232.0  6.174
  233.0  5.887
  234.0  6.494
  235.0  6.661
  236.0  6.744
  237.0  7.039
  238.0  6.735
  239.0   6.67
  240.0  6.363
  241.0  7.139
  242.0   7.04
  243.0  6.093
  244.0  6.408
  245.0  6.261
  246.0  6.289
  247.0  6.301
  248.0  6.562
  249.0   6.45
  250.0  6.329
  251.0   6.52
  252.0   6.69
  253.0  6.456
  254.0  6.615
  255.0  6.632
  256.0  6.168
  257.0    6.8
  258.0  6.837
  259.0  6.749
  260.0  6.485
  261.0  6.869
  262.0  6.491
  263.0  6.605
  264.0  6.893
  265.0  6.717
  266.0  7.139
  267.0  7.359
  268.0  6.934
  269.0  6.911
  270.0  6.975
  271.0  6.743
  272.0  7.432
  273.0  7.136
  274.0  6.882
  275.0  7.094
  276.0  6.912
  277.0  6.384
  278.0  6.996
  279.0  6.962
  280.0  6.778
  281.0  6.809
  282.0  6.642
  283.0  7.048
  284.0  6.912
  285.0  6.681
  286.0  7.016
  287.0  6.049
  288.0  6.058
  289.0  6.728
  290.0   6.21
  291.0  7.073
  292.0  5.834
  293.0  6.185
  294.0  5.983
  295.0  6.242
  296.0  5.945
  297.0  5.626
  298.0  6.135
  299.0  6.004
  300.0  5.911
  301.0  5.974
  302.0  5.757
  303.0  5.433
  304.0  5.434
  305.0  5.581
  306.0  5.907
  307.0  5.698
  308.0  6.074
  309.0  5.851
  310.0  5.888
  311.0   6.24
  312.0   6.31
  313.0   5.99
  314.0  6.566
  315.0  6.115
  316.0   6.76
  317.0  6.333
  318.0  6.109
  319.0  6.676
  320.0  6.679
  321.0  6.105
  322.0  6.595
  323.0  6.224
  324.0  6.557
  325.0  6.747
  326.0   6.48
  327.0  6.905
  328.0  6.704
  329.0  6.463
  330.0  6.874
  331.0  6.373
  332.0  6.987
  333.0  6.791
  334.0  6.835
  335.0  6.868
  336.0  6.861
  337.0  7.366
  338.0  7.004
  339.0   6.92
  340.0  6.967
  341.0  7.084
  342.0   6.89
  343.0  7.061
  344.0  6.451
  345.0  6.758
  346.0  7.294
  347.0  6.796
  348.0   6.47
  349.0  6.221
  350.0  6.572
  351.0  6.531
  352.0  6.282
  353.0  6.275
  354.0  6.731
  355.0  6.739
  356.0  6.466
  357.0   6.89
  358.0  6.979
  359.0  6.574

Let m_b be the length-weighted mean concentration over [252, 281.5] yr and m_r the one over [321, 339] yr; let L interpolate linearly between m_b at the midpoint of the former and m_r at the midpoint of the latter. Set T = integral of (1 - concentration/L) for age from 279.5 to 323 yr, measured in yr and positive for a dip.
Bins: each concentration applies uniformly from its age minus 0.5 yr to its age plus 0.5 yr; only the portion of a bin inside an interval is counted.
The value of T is 3.5 yr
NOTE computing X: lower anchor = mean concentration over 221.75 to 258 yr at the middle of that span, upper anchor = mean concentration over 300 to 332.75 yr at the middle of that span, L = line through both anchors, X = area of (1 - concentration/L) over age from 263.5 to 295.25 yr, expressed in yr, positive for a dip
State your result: -1.6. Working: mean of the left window 6.59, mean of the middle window 6.75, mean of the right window 6.26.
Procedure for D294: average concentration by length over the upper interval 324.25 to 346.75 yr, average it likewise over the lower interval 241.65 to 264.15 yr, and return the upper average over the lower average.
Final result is 1.0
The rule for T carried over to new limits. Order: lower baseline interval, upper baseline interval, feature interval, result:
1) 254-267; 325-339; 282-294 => 0.4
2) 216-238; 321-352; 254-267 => -0.1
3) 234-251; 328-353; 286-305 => 1.8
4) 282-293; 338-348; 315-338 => 0.5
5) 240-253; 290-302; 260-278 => -1.7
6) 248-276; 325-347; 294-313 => 2.6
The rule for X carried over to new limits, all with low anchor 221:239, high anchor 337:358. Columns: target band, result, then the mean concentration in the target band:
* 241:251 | 0.3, 6.46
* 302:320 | 1.8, 6.07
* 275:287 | -0.2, 6.81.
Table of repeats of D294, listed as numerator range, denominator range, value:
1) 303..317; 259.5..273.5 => 0.87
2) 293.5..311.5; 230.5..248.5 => 0.90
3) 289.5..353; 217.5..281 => 0.96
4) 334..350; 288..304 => 1.13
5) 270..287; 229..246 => 1.04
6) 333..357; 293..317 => 1.13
